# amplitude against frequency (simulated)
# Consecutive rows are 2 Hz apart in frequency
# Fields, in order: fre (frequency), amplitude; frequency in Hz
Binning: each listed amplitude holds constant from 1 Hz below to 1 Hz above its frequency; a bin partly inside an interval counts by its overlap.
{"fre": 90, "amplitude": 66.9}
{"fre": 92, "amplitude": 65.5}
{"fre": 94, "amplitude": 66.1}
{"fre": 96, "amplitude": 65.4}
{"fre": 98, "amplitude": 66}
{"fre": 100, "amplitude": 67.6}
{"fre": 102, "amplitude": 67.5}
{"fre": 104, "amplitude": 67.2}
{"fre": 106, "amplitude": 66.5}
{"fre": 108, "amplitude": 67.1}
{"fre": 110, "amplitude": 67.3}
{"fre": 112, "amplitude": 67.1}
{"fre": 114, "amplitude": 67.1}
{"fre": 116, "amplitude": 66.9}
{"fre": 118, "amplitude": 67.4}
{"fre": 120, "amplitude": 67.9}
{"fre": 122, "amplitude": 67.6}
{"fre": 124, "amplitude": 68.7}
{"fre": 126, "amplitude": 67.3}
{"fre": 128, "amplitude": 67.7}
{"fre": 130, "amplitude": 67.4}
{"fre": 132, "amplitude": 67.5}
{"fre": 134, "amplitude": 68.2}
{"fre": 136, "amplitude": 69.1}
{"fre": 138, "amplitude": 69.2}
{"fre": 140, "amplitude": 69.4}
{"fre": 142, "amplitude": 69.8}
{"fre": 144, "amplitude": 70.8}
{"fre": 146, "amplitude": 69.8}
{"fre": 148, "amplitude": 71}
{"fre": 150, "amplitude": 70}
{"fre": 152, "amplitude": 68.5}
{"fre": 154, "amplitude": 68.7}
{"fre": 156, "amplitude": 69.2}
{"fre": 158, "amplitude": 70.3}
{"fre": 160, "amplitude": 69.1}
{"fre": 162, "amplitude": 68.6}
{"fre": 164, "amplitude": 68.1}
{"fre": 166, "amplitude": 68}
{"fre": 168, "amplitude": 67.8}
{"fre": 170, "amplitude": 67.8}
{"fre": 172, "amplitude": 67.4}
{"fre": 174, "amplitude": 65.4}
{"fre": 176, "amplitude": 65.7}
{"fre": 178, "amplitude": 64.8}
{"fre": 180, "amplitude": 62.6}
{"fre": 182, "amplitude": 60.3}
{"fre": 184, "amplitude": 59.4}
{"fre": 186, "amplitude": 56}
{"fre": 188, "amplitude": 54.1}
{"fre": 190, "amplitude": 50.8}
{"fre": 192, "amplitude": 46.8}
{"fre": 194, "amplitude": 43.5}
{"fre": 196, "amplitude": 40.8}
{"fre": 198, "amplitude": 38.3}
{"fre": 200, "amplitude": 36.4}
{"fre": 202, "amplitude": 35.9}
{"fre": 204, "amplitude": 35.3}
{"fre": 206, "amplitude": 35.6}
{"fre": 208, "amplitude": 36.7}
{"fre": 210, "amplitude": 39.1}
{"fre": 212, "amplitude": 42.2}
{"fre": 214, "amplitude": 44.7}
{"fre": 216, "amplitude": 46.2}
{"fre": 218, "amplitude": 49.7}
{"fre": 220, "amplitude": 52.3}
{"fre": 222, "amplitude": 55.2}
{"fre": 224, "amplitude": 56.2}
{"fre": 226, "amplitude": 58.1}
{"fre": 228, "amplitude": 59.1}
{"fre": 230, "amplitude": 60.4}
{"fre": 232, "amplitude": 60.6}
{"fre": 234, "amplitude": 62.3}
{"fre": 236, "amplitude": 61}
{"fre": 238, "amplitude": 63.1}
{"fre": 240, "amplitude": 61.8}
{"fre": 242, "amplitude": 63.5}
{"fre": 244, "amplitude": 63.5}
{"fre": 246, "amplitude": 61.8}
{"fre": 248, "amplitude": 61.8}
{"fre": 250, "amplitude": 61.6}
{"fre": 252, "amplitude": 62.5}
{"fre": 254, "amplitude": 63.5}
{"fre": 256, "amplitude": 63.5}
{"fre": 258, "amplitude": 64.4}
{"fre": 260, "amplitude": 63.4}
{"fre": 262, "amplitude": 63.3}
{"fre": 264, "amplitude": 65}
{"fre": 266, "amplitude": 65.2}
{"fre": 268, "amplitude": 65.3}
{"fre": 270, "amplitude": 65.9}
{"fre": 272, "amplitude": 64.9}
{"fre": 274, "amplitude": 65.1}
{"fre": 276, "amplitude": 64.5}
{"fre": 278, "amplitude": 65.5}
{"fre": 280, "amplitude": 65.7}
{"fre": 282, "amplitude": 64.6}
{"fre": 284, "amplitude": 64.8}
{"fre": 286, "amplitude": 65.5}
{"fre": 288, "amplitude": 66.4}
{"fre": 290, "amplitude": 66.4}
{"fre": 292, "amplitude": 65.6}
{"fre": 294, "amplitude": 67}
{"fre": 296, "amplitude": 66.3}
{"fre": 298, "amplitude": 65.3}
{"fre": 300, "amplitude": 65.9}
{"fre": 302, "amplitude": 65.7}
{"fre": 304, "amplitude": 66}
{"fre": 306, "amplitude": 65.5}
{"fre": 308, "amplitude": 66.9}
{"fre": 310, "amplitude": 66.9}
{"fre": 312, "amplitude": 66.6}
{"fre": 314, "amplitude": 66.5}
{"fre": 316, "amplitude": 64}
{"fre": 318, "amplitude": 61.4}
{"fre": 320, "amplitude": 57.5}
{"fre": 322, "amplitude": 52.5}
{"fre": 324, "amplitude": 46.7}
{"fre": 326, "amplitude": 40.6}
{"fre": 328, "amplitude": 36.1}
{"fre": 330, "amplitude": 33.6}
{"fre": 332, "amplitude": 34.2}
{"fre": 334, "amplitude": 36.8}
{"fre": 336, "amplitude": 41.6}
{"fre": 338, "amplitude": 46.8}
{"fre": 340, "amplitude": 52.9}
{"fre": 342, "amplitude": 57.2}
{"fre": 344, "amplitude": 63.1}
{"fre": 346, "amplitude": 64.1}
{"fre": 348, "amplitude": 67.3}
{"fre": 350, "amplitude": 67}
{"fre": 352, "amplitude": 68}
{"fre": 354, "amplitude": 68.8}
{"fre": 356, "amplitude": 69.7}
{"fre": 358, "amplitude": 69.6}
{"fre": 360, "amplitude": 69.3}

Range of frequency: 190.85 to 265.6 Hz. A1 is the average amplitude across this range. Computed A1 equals 53.6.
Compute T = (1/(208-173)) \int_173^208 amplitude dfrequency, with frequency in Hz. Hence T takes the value 49.7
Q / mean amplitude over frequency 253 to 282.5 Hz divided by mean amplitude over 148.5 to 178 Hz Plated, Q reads 0.9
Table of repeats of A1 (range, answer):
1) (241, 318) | 64.8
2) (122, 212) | 60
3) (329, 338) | 37.7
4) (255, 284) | 64.7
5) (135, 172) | 69.1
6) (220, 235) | 58.4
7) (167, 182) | 65.6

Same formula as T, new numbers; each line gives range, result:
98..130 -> 67.3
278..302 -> 65.8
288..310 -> 66.1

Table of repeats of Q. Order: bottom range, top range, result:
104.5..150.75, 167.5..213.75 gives 0.74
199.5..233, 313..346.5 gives 1.06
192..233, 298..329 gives 1.28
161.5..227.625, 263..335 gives 1.15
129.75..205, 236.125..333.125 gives 1.00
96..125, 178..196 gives 0.80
